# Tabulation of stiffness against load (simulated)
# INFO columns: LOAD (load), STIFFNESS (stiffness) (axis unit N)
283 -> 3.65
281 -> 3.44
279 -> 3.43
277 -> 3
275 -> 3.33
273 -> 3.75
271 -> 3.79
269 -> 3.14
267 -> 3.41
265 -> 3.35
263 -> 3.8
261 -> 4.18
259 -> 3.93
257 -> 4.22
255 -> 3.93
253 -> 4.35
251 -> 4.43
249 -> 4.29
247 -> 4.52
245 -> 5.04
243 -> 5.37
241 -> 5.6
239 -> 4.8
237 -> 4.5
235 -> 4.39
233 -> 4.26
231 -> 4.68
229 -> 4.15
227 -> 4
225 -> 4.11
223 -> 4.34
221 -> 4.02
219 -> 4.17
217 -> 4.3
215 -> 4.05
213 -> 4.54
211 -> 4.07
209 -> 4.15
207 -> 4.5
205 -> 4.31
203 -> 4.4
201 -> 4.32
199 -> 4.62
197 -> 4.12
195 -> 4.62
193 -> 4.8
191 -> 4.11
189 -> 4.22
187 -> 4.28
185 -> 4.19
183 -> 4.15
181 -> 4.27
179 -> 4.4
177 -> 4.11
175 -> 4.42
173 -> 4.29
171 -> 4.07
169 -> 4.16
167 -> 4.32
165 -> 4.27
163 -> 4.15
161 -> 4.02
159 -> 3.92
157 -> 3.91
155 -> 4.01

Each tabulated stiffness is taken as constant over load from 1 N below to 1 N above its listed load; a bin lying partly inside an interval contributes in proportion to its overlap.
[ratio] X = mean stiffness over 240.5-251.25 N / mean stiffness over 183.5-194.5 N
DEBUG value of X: 1.13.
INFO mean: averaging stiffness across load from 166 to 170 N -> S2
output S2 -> 4.24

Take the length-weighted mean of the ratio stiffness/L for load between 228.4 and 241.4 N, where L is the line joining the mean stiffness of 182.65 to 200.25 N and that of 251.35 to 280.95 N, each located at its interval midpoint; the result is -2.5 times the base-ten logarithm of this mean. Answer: -0.16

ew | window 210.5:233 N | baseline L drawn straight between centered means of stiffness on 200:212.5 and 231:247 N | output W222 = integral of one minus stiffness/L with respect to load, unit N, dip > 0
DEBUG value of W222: 1.6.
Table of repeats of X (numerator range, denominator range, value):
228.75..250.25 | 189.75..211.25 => 1.08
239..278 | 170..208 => 0.95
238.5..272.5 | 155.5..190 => 1.01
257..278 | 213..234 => 0.85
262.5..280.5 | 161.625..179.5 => 0.81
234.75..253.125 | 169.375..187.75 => 1.12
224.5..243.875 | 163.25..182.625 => 1.08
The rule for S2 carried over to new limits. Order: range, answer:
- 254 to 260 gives 4.03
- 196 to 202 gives 4.35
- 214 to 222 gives 4.13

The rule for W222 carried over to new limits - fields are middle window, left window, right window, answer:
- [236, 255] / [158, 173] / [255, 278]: -5.0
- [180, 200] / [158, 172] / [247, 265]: -1.0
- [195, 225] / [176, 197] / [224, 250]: 1.0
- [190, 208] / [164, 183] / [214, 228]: -1.0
